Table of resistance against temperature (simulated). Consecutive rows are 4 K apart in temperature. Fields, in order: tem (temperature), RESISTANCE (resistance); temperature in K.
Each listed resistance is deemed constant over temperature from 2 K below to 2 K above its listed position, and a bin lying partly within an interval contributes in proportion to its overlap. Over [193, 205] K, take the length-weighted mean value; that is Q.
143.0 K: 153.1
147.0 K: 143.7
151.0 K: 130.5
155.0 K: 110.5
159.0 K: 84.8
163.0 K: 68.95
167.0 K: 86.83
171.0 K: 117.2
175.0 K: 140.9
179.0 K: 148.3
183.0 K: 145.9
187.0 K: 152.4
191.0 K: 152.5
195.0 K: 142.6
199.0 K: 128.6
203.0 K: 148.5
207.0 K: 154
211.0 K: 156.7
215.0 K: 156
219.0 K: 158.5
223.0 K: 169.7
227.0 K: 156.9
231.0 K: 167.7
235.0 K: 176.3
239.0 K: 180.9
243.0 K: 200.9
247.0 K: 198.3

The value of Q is 140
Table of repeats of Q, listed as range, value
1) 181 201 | 144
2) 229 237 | 172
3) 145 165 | 108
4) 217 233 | 163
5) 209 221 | 157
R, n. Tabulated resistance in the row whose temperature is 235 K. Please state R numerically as 176.3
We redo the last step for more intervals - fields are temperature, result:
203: 148.5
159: 84.8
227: 156.9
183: 145.9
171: 117.2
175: 140.9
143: 153.1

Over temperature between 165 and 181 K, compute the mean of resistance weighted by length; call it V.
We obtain 123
